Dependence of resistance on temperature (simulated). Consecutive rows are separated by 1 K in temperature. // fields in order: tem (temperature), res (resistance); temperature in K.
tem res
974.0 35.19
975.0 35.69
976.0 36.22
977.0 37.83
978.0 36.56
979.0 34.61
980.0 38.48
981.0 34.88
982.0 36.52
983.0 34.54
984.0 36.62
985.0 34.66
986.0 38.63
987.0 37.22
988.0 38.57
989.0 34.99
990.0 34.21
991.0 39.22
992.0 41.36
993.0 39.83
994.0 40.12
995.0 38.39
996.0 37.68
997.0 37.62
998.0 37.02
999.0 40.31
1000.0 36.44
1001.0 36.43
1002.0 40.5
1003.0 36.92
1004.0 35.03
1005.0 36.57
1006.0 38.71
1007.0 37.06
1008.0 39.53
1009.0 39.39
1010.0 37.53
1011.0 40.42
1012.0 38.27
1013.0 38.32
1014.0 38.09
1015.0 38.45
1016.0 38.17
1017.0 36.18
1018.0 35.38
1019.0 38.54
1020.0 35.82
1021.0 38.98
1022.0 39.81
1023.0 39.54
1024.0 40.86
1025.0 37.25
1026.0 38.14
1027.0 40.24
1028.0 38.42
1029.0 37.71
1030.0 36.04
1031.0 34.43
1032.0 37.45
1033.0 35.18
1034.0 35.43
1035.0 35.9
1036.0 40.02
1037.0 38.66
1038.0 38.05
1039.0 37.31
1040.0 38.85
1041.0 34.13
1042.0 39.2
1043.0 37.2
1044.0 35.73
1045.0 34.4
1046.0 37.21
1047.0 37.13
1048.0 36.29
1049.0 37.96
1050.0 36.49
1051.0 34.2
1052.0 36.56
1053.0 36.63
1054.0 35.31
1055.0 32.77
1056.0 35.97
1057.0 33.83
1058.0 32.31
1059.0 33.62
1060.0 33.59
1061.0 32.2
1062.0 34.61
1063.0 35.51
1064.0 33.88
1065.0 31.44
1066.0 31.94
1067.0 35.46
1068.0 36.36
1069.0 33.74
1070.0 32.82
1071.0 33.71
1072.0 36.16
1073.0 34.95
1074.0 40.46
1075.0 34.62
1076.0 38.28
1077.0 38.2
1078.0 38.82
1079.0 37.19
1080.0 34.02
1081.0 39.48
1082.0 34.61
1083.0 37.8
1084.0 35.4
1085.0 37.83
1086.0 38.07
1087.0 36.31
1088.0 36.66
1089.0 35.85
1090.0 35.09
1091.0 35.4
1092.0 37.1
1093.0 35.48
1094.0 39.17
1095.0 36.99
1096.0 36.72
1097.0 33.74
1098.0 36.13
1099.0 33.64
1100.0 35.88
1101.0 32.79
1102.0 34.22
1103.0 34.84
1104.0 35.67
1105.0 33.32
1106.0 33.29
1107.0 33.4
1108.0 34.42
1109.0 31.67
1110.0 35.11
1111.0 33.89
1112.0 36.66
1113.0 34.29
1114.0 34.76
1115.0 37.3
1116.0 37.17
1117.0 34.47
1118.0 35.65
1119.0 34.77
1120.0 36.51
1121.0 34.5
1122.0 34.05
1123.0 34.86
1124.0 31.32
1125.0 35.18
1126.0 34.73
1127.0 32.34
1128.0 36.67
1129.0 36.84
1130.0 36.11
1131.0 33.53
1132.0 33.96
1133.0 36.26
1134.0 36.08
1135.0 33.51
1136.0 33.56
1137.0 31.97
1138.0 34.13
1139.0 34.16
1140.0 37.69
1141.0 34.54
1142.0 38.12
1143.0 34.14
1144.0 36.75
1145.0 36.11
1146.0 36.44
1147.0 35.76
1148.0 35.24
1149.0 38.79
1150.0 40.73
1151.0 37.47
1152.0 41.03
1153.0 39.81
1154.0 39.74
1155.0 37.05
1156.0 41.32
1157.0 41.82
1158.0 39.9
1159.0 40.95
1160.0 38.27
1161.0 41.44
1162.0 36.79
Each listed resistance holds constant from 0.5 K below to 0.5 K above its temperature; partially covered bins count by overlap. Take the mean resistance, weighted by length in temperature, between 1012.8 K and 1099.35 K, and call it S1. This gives 36.4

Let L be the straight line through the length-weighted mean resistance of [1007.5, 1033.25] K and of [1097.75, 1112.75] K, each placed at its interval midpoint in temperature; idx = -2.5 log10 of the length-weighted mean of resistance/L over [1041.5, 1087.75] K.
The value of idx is 0.01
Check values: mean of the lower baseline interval 38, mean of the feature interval 35.7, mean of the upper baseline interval 34.3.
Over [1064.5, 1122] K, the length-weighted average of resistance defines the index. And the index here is 35.5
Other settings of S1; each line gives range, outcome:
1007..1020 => 38.1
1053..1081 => 35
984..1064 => 37.1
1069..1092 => 36.4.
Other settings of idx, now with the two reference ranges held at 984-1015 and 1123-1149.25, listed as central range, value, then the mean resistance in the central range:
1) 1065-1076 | 0.04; 35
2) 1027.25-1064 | 0.03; 36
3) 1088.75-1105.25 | 0.01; 35.4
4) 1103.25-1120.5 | 0.02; 34.8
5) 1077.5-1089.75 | -0.02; 36.8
